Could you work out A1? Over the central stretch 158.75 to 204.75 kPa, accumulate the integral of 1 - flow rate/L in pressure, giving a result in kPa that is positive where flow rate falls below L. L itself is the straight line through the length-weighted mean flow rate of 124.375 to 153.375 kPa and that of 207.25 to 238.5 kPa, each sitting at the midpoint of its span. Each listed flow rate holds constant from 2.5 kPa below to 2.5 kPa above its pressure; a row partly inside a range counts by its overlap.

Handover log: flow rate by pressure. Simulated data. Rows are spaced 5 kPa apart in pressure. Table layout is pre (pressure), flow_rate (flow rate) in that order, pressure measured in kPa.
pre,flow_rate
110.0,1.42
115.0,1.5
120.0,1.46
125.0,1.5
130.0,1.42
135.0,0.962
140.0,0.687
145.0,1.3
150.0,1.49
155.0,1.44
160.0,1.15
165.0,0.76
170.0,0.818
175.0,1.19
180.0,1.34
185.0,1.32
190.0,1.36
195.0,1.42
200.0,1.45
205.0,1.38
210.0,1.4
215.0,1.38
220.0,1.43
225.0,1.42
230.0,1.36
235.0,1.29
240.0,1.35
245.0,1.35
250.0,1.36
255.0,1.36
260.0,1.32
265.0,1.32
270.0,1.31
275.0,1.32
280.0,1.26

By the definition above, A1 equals 3.2 kPa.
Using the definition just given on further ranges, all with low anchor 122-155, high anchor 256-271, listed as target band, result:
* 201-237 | -2.5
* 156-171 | 3.4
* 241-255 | -0.5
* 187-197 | -0.8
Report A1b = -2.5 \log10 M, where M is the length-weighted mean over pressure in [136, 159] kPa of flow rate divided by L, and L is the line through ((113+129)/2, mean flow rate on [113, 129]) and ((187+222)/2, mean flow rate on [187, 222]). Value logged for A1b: 0.20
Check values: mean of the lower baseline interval 1.48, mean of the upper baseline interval 1.4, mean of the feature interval 1.21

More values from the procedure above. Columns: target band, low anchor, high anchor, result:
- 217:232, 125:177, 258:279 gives -0.128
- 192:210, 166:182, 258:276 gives -0.227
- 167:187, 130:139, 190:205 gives 0.129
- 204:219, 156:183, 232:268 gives -0.150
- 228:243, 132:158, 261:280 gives -0.050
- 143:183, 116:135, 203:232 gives 0.177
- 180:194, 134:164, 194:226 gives -0.026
